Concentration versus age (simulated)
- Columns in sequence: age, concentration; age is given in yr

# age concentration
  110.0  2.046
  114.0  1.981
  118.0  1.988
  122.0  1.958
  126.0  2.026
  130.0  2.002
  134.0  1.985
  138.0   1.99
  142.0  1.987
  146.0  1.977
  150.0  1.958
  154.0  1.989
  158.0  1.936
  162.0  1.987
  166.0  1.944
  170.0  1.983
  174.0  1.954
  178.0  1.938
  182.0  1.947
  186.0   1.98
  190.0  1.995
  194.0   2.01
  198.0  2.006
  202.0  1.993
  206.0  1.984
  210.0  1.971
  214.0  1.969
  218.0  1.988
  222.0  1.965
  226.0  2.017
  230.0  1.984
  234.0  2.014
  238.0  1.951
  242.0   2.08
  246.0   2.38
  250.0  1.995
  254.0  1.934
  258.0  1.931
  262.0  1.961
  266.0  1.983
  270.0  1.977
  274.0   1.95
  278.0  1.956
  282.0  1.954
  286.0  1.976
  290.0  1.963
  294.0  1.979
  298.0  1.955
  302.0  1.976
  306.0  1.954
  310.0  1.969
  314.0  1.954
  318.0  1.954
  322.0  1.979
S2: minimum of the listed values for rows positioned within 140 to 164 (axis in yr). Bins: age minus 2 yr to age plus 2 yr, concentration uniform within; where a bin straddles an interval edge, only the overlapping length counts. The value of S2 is 1.936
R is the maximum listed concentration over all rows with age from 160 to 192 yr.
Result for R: 1.995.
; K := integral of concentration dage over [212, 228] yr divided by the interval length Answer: 1.98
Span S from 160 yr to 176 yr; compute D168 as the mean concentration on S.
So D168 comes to 1.97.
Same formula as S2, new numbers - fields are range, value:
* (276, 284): 1.954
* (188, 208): 1.984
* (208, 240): 1.951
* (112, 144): 1.958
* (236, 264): 1.931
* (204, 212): 1.971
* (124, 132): 2.002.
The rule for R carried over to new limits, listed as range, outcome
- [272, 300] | 1.979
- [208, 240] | 2.017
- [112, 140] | 2.026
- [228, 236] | 2.014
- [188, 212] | 2.01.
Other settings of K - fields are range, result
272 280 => 1.95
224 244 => 2.01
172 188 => 1.95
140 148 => 1.98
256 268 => 1.96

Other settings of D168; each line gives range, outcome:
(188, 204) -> 2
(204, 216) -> 1.97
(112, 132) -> 1.99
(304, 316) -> 1.96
